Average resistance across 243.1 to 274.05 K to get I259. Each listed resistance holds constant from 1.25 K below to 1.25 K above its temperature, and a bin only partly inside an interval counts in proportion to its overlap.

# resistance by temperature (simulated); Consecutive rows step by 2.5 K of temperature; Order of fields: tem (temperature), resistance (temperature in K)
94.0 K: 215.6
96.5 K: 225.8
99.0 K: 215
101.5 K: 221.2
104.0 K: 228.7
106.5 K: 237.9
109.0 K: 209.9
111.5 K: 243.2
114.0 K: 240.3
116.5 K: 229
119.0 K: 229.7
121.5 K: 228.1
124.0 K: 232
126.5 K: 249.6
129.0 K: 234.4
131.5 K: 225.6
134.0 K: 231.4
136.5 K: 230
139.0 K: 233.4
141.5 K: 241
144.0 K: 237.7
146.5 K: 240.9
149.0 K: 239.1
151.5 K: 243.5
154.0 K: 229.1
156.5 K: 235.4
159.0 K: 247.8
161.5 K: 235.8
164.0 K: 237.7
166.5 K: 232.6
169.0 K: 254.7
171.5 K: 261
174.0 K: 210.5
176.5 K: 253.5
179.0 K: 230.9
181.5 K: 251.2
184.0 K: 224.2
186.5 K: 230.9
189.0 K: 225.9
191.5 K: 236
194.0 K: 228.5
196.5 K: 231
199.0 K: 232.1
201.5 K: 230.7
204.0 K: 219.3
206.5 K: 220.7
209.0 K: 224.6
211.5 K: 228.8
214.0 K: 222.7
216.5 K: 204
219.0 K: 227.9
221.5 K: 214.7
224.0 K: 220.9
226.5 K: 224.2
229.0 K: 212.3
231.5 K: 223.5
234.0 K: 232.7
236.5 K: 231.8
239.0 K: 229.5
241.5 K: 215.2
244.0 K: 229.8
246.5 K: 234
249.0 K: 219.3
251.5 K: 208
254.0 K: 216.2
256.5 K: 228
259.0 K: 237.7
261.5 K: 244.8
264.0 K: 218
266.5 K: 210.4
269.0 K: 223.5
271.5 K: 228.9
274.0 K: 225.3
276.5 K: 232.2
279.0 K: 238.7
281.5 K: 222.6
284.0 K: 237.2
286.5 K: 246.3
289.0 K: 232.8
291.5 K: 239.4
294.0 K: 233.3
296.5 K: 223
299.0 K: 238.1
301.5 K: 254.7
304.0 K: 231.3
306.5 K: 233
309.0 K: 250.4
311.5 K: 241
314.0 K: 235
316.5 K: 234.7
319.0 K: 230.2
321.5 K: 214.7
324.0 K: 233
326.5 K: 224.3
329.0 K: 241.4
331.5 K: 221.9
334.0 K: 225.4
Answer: 225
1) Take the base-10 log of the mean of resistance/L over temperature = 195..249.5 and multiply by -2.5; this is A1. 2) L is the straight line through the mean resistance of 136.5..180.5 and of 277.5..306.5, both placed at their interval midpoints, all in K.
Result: 0.063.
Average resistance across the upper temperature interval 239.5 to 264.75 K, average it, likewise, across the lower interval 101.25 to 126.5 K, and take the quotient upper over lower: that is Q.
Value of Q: 0.97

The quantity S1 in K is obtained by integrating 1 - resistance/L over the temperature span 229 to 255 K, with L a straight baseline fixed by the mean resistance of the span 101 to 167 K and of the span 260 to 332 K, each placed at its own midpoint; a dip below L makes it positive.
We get 1.08 K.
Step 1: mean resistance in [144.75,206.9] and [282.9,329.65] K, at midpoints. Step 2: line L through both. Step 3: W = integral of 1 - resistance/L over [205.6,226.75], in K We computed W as 1.3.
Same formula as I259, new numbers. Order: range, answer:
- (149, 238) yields 231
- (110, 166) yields 236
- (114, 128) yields 234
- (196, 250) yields 224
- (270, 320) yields 235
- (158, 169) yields 240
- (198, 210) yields 225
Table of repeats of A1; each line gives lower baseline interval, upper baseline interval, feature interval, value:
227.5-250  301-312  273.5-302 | 0.01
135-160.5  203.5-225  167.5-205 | -0.03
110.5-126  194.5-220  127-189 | -0.03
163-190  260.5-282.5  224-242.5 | 0.03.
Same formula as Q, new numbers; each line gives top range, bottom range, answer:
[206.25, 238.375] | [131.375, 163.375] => 0.94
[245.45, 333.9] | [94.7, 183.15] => 0.98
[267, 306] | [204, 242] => 1.05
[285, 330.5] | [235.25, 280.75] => 1.04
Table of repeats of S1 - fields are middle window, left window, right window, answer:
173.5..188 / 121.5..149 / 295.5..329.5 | 0.04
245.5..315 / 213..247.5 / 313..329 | -1.50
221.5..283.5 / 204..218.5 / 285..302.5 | 1.07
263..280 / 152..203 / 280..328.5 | 0.71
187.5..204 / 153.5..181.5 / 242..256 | 0.25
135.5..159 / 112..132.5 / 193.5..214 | -0.57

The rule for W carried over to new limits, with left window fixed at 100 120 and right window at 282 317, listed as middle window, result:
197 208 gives 0.4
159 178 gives -0.7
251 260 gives 0.5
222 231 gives 0.6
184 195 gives 0.2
